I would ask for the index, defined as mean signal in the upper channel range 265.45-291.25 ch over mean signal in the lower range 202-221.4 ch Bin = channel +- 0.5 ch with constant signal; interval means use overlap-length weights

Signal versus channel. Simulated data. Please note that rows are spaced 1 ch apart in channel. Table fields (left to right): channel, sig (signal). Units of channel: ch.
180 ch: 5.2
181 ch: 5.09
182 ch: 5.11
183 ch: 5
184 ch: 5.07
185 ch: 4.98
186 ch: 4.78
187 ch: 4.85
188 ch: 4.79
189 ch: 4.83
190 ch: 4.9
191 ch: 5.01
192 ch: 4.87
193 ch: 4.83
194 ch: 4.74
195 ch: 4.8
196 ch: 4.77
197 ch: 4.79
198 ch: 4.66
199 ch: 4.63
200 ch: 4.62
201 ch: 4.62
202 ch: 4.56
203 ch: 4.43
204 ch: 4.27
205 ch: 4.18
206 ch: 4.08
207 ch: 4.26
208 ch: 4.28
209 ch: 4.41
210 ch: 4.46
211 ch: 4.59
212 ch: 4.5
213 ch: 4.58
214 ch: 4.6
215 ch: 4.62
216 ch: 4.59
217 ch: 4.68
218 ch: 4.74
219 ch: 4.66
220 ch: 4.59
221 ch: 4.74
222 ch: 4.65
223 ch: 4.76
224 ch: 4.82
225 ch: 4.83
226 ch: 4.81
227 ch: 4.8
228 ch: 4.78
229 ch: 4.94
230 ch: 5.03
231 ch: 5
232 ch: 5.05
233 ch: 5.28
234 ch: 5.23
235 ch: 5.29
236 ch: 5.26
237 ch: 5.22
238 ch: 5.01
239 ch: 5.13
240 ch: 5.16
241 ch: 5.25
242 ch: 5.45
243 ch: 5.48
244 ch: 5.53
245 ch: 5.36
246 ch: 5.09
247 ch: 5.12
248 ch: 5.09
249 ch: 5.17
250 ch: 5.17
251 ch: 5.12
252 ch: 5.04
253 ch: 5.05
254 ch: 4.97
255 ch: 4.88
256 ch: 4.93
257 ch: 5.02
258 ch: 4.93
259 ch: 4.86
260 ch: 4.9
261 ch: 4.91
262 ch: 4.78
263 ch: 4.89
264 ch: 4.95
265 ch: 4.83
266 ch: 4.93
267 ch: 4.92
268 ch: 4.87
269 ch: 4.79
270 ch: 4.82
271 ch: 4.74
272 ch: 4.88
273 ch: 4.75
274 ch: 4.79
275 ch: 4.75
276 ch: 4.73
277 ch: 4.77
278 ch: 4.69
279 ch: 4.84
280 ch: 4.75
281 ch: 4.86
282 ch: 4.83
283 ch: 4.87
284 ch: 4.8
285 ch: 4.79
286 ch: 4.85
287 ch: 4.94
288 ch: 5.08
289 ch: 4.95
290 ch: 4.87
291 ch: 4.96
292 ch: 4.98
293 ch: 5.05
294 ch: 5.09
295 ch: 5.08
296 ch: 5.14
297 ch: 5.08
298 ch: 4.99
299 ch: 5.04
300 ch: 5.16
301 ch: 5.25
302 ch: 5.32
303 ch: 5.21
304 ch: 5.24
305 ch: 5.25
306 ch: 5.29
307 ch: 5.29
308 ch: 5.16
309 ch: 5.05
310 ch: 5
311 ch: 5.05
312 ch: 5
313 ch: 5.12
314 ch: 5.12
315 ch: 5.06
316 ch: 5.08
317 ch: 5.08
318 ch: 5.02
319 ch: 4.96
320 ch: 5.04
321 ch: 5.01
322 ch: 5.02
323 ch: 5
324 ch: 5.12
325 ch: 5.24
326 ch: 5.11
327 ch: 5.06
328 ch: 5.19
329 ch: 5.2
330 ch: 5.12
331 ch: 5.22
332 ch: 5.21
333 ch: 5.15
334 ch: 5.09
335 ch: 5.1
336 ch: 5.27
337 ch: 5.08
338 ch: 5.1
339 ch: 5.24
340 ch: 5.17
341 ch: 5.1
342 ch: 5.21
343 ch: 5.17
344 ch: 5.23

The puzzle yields 1.1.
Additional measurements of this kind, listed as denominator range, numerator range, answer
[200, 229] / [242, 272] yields 1.10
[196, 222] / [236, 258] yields 1.14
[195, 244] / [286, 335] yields 1.07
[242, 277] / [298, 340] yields 1.03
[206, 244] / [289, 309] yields 1.06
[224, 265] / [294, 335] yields 1.01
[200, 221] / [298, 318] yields 1.14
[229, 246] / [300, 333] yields 0.98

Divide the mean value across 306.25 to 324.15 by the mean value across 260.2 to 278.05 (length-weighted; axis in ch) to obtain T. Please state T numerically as 1.05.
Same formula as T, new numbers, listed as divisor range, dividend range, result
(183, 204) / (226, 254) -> 1.08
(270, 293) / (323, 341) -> 1.06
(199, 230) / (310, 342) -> 1.11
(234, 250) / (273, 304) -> 0.95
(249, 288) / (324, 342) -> 1.06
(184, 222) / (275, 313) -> 1.08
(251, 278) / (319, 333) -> 1.05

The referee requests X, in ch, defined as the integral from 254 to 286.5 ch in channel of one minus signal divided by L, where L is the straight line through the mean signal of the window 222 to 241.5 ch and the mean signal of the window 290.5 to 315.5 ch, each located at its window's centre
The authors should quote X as 1.5 ch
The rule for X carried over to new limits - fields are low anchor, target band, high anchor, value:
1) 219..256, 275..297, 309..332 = 0.7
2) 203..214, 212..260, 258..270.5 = -3.7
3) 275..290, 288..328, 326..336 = -0.7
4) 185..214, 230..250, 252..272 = -1.7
